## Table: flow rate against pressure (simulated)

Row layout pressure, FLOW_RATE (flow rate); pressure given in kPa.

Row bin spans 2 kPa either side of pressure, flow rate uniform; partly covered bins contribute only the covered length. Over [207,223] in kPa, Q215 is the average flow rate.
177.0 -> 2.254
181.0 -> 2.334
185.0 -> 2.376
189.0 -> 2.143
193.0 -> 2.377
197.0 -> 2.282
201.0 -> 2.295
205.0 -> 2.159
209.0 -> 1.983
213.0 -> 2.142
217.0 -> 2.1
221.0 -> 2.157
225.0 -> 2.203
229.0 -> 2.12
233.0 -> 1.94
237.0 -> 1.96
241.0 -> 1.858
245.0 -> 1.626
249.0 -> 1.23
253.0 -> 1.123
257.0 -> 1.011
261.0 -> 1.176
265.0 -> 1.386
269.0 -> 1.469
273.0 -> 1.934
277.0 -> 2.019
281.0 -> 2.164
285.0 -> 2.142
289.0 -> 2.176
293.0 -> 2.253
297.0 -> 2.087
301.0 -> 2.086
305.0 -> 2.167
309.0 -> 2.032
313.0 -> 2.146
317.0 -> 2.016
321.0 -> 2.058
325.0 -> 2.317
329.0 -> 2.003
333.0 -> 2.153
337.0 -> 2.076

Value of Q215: 2.1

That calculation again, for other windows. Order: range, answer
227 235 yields 2.03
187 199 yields 2.27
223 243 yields 2.02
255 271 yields 1.26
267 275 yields 1.7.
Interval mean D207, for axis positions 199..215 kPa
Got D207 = 2.14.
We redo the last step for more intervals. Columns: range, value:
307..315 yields 2.09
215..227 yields 2.15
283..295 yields 2.19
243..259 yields 1.25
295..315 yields 2.1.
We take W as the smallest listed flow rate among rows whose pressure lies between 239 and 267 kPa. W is 1.011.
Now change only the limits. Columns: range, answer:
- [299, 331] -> 2.003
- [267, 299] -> 1.469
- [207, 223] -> 1.983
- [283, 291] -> 2.142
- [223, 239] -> 1.94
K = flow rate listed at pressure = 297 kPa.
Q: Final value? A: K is 2.087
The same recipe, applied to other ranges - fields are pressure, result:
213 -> 2.142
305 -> 2.167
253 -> 1.123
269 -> 1.469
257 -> 1.011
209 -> 1.983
